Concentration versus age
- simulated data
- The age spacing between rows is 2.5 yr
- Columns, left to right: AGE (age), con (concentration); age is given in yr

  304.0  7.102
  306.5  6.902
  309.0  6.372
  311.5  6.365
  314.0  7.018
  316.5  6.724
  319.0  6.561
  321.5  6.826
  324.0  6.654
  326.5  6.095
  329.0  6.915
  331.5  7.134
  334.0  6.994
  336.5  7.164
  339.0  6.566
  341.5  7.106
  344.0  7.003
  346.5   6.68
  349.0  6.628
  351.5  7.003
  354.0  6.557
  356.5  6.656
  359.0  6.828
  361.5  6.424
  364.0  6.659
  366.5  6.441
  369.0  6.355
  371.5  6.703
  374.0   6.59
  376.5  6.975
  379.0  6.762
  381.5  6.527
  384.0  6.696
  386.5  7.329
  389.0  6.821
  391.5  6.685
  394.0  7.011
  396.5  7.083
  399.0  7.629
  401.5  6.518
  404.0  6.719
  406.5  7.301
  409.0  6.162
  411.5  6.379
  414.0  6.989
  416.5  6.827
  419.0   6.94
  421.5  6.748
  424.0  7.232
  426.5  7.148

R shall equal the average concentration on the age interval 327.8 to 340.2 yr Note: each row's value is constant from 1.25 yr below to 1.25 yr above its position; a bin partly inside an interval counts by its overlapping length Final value 6.96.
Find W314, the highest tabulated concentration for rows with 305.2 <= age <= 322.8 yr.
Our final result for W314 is 7.018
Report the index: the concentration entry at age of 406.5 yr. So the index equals 7.301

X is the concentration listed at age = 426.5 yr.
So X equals 7.148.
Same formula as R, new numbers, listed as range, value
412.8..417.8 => 6.91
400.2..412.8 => 6.62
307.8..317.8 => 6.62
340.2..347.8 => 6.93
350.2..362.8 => 6.69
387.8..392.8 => 6.75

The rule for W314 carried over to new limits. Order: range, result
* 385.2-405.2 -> 7.629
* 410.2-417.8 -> 6.989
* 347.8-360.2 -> 7.003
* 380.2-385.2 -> 6.696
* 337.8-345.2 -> 7.106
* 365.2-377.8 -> 6.975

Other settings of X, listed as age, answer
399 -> 7.629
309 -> 6.372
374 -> 6.59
